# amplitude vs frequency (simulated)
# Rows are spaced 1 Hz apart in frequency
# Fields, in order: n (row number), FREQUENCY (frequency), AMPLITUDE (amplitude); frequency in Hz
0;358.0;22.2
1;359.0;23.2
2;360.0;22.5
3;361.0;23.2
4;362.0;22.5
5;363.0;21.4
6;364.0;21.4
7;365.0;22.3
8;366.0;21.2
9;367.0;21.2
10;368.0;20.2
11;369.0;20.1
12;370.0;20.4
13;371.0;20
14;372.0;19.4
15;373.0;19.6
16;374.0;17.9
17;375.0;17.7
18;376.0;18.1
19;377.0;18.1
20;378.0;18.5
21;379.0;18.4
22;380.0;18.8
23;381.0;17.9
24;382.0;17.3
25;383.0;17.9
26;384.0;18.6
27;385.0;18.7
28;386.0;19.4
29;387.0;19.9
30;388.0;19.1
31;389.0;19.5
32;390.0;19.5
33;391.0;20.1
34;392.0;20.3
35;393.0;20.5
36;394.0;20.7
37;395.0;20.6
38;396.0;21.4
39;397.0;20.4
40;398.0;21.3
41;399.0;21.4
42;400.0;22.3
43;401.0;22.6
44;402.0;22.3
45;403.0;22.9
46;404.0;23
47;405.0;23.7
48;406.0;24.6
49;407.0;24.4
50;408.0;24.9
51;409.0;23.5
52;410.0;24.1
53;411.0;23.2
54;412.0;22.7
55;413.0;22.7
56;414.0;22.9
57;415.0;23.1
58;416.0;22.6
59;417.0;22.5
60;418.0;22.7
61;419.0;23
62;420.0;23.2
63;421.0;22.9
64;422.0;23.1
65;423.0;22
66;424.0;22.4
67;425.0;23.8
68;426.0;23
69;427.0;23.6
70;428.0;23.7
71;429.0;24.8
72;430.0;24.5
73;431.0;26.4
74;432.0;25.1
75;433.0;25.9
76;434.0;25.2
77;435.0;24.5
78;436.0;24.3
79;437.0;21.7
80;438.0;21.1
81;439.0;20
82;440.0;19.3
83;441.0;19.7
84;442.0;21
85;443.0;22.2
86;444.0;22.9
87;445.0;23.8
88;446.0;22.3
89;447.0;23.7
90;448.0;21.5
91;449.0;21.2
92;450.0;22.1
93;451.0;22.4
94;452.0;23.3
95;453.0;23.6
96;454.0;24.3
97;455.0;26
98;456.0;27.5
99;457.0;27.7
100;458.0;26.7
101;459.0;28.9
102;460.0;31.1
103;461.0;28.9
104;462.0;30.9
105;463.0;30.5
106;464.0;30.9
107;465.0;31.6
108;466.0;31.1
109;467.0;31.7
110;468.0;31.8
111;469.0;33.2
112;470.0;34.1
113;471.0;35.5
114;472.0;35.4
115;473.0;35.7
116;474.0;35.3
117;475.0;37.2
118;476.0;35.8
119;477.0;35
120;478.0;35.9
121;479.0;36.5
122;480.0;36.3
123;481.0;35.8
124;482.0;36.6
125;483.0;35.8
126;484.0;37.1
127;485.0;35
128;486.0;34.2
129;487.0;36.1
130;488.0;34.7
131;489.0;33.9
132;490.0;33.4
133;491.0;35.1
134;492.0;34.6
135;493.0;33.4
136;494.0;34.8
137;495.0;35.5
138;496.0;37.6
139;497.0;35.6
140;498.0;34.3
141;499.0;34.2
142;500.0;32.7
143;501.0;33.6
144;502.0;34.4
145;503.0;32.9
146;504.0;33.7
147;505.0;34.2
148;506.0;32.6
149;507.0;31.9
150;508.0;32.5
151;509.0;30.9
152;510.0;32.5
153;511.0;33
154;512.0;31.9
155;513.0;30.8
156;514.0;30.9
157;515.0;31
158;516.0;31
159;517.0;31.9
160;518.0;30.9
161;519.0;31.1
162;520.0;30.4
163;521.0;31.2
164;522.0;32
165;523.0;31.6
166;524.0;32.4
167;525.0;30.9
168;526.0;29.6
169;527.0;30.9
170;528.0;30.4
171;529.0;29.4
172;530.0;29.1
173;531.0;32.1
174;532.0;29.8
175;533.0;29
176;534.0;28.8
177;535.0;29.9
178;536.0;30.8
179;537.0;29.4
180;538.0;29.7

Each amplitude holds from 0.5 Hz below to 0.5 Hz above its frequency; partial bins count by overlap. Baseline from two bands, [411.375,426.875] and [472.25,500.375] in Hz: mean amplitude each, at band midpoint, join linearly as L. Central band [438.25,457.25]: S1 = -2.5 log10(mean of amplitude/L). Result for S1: 0.23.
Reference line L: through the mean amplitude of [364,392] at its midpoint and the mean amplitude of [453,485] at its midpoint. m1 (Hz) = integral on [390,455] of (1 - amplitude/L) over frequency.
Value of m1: 7.1 Hz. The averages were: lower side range 19.3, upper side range 32.5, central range 22.7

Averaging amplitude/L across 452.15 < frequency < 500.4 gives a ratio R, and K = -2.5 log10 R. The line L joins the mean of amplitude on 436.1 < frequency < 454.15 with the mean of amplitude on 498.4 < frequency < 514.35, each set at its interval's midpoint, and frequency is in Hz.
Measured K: -0.20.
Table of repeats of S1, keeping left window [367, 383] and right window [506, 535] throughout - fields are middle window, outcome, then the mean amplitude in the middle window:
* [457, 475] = -0.20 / 32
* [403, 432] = -0.05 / 23.5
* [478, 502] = -0.23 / 35.1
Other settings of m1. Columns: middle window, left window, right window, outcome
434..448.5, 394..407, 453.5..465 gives 2.5 Hz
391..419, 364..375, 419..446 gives -0.8 Hz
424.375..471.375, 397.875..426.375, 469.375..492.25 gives 6.1 Hz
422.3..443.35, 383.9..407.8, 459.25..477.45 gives 3.2 Hz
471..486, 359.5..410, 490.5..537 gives -3.6 Hz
